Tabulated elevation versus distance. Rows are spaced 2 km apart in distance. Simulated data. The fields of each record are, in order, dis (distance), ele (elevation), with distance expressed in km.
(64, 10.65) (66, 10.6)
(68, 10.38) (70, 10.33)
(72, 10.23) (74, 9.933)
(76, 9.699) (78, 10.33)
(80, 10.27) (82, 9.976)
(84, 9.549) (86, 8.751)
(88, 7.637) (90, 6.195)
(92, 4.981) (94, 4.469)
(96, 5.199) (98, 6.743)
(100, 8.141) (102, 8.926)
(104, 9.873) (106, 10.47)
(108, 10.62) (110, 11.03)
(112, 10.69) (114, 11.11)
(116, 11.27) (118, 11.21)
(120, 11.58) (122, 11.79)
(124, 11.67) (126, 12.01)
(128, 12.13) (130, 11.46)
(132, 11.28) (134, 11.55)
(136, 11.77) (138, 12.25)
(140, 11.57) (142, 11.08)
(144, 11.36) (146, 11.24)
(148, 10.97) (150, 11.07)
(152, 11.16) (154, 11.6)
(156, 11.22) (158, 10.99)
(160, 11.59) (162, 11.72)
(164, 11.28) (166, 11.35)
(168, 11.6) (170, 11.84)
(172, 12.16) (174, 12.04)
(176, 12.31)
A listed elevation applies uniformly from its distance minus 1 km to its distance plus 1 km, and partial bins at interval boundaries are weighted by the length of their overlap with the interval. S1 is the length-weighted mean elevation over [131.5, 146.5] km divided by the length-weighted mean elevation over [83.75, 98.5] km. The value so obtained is 1.8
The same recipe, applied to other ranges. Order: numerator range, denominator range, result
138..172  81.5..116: 1.33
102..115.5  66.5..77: 1.04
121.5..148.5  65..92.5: 1.25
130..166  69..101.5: 1.38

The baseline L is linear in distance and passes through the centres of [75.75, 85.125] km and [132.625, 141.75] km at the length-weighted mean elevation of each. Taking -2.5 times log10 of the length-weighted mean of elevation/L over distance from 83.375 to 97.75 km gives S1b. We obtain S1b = 0.48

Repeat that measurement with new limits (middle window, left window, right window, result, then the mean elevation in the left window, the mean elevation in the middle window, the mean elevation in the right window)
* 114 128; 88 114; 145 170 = -0.24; 8.21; 11.6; 11.3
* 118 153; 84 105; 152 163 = -0.17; 7.21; 11.5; 11.4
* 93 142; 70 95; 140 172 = -0.04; 8.57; 10.4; 11.4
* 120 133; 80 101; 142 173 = -0.23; 7.31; 11.7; 11.4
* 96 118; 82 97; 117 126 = -0.02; 6.9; 9.73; 11.6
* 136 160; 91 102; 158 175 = -0.12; 6.18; 11.3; 11.7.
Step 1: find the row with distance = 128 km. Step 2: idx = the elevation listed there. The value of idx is 12.13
